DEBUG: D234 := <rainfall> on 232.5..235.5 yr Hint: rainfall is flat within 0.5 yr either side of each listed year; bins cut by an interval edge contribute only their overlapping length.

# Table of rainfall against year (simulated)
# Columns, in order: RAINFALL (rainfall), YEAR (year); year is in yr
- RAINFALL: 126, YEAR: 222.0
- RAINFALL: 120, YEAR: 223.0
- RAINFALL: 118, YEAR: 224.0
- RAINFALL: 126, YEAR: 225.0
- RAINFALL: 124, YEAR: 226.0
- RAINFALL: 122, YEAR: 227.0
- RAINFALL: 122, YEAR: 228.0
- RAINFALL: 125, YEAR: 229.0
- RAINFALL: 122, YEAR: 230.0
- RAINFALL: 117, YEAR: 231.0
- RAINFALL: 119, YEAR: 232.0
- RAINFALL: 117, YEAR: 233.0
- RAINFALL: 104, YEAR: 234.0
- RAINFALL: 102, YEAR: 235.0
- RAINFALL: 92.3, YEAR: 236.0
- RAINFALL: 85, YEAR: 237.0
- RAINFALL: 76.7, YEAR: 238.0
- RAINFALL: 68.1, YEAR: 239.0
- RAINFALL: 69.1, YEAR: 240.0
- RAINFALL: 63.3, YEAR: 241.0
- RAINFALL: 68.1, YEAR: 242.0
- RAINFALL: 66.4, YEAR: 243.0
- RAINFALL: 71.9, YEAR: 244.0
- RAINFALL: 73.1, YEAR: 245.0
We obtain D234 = 108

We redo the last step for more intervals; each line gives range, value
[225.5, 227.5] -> 123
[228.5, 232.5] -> 121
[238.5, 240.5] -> 68.6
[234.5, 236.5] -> 97.2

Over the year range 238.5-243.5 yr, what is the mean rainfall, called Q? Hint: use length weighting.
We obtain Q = 67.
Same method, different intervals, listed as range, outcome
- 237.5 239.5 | 72.4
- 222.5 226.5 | 122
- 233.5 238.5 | 92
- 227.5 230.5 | 123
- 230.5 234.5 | 114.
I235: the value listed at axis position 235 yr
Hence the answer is 102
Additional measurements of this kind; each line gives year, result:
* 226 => 124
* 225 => 126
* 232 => 119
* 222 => 126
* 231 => 117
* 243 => 66.4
